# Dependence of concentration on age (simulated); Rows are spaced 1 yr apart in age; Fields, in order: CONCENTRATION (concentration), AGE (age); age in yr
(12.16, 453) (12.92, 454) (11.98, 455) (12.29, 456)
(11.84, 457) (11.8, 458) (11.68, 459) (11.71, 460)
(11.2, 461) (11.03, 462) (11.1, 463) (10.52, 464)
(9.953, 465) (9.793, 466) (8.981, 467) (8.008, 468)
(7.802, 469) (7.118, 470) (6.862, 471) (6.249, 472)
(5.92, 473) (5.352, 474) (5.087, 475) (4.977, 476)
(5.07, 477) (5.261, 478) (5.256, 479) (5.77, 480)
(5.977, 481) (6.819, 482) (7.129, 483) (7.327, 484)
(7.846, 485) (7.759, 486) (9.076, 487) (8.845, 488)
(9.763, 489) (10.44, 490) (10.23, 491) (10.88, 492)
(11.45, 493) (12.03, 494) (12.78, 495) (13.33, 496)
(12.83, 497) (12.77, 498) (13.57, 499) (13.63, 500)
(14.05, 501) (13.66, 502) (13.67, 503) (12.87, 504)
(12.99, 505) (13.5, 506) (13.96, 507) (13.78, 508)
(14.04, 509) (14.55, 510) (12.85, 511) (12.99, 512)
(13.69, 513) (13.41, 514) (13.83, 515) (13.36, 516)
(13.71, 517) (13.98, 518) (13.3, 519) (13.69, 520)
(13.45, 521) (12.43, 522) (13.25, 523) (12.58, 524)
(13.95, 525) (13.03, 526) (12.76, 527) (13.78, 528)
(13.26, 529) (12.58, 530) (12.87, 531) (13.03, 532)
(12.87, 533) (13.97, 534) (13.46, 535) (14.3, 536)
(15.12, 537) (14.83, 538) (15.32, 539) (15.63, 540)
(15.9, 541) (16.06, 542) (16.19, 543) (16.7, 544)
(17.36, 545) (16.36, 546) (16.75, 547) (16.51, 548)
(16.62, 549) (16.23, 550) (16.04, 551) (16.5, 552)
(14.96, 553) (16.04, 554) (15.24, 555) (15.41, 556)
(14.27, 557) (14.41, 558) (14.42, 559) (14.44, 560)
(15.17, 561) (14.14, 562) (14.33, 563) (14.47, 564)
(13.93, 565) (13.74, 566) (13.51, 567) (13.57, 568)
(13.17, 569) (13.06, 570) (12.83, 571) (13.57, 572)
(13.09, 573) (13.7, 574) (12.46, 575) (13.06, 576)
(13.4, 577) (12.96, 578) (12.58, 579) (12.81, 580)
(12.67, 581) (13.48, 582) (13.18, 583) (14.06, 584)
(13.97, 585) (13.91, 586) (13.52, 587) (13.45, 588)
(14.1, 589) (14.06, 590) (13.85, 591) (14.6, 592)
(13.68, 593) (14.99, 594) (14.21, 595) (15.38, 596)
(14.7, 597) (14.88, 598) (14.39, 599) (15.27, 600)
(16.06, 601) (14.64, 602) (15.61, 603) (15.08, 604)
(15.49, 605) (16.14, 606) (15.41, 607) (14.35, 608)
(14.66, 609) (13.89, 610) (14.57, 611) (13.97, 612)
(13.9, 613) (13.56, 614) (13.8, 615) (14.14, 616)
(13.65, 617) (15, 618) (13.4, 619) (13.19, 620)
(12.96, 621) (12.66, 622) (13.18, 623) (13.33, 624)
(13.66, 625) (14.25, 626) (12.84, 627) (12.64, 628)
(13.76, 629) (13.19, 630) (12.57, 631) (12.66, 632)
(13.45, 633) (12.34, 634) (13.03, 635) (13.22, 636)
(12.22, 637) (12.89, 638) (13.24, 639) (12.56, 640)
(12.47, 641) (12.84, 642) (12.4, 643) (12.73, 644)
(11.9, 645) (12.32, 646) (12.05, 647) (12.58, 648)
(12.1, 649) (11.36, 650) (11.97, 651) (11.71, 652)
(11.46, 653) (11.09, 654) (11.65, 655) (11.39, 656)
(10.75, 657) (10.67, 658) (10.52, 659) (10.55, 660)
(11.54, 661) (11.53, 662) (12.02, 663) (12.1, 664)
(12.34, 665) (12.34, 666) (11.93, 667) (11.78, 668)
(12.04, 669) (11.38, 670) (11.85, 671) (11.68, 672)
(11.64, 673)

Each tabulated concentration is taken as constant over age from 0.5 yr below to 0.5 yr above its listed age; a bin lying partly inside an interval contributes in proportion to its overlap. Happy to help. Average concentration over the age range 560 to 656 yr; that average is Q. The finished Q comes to 13.5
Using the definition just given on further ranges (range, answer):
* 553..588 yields 13.8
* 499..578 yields 14.2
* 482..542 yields 12.7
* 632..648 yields 12.6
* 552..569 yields 14.5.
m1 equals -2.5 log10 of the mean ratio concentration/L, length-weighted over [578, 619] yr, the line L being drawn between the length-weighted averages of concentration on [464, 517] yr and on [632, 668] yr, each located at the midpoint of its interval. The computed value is -0.24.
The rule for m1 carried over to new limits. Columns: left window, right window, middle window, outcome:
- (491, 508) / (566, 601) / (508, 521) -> -0.043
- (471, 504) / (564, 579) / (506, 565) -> -0.243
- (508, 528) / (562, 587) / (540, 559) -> -0.186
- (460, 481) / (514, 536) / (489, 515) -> -0.183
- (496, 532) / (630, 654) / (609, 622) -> -0.098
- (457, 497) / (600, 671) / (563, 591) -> -0.180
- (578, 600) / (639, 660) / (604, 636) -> -0.072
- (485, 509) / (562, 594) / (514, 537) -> -0.068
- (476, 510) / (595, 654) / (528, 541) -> -0.217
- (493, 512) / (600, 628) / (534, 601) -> -0.053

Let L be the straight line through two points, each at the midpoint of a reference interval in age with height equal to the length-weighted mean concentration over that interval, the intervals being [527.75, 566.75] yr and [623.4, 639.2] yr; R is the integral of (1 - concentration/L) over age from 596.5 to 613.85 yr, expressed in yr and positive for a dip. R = -1.5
